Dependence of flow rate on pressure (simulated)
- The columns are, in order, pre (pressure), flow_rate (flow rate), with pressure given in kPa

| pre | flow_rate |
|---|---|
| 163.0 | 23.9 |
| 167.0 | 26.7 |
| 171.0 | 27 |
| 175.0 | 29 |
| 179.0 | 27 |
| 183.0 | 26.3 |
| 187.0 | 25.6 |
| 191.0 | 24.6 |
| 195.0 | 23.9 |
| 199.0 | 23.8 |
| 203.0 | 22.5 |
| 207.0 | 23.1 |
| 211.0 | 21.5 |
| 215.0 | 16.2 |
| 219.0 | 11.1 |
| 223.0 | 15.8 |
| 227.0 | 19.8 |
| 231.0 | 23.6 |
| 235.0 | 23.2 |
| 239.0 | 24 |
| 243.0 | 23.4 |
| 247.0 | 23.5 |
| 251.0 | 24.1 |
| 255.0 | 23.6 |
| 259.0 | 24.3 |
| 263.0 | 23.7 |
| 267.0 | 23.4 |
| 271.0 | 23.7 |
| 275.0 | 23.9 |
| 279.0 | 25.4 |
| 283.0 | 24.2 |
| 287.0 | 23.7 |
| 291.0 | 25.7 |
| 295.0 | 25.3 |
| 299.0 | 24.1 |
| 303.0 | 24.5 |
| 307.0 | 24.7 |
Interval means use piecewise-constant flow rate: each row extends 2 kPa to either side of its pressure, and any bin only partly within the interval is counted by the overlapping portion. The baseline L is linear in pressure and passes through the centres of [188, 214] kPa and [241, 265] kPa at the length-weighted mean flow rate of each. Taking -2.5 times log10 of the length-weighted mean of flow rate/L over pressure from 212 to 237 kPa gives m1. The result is 0.260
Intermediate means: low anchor 23.1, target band 18.4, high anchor 23.8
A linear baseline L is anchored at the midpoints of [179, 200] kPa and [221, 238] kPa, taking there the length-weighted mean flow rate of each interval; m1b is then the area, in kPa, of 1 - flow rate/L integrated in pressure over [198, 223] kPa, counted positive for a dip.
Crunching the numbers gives 4.08 kPa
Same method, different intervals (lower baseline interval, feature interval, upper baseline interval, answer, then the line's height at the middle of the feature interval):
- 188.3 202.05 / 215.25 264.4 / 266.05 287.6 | 5.4 kPa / 24.1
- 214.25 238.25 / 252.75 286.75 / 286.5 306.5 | -2.4 kPa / 22.4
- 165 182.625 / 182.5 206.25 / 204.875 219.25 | -1.6 kPa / 22.8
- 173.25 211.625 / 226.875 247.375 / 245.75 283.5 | 1.0 kPa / 24.3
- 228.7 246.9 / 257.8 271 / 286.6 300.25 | 0.2 kPa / 24.1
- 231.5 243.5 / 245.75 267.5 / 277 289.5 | 0.1 kPa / 23.9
